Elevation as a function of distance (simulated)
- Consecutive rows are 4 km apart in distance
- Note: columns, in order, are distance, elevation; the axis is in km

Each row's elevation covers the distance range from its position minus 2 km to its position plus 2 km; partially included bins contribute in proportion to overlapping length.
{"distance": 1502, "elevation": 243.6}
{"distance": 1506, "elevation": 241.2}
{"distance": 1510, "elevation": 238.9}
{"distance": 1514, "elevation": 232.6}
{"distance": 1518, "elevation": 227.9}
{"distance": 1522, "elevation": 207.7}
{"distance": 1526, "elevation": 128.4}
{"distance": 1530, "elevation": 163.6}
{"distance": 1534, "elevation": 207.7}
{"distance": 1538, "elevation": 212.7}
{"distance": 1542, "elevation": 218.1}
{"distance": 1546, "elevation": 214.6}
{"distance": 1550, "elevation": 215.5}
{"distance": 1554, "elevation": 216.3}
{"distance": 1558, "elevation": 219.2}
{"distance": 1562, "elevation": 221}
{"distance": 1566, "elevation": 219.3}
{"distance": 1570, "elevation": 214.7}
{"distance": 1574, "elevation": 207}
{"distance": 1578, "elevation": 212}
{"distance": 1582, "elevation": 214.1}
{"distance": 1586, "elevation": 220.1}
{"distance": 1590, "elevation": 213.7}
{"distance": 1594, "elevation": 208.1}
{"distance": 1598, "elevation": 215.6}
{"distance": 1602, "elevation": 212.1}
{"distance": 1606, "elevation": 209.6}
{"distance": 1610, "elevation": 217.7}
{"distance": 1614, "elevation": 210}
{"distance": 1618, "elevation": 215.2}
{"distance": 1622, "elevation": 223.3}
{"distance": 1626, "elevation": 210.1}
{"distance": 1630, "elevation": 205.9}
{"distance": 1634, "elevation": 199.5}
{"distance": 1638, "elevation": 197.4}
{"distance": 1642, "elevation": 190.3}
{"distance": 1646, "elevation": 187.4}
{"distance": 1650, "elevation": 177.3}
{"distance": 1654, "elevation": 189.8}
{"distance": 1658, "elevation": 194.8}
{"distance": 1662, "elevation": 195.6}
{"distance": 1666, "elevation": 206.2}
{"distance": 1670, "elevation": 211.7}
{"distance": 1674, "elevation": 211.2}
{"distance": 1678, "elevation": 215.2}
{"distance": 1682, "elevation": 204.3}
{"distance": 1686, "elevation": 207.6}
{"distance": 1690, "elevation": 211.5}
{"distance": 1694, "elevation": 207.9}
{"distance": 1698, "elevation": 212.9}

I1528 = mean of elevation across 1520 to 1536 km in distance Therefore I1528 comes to 177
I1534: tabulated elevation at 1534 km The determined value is 207.7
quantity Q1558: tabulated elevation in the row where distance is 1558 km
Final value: 219.2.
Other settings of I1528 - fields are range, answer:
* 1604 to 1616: 212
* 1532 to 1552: 214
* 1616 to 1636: 211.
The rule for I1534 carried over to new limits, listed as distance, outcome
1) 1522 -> 207.7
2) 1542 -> 218.1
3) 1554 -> 216.3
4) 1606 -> 209.6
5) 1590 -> 213.7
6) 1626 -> 210.1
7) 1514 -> 232.6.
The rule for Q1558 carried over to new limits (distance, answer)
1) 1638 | 197.4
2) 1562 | 221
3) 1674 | 211.2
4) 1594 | 208.1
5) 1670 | 211.7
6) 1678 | 215.2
